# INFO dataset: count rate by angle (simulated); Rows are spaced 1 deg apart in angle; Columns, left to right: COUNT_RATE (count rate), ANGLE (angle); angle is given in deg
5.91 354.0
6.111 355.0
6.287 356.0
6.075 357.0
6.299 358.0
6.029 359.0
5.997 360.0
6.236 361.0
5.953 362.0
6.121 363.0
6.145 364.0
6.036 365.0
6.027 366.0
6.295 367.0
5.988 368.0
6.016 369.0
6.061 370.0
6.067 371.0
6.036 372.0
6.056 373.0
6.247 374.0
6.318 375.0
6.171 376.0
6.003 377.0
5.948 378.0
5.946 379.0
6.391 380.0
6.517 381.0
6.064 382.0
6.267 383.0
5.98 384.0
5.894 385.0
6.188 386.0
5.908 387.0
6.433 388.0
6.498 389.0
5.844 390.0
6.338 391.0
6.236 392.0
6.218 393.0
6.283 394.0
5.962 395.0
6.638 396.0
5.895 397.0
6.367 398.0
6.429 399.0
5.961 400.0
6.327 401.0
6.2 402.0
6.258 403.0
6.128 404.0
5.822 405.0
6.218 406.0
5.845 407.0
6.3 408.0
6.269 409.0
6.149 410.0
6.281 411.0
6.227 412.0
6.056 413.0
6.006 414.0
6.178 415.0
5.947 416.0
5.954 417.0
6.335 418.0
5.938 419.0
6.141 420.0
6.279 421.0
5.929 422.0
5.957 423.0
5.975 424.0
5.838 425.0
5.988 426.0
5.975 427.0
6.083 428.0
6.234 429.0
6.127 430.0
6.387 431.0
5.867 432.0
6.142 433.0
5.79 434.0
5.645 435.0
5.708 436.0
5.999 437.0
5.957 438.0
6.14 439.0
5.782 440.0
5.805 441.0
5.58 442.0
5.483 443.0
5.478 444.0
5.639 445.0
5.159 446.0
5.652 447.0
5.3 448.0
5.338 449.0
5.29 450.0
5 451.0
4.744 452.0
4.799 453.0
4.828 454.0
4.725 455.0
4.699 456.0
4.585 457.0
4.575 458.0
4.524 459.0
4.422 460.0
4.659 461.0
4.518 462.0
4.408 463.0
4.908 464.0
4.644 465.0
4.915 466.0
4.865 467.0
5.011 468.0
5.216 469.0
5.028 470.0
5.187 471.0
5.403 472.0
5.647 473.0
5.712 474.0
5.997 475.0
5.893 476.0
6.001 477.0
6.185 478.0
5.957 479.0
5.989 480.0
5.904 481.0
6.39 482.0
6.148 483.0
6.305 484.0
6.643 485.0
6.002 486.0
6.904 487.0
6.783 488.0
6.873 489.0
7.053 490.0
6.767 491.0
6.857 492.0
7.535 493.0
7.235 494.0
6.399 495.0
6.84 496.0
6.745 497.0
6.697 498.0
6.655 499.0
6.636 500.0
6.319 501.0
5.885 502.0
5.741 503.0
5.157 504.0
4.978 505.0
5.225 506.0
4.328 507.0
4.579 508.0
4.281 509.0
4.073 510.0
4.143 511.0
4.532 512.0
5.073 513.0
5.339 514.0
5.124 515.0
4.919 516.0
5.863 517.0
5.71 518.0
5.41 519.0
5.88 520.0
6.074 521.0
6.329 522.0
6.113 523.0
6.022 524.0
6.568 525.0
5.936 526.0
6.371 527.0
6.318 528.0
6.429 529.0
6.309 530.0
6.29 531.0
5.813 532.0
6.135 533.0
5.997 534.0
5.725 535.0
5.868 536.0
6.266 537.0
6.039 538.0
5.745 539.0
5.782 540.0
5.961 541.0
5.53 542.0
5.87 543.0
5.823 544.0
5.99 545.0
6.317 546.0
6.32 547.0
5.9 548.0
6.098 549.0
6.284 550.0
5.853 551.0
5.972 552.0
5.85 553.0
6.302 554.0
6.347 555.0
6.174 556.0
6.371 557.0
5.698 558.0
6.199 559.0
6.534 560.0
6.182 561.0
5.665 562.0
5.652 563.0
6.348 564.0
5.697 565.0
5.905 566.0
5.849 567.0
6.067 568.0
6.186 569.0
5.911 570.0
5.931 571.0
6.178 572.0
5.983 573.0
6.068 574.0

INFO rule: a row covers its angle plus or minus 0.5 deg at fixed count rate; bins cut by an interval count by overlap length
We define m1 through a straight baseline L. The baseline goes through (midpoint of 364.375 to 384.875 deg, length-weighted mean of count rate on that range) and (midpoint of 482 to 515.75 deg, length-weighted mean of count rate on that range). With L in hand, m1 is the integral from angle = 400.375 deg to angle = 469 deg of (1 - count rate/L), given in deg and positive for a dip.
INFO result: 4.7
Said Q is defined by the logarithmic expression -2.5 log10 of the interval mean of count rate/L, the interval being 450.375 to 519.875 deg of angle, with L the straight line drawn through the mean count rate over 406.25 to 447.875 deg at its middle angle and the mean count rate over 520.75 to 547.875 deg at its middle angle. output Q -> 0.087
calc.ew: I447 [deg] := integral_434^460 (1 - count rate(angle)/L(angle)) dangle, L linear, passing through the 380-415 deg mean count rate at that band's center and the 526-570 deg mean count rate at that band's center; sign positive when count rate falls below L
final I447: 3.6 deg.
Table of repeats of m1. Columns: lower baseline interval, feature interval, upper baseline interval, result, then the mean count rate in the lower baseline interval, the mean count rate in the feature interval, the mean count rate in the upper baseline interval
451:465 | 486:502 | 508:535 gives -4.77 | 4.66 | 6.77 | 5.64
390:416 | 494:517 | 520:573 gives 2.28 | 6.17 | 5.49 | 6.06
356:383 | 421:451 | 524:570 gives 1.48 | 6.12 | 5.8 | 6.05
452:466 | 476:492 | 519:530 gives -3.54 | 4.65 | 6.39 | 6.17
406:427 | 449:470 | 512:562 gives 4.35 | 6.08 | 4.79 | 5.96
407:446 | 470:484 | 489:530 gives 0.12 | 5.98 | 5.86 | 5.87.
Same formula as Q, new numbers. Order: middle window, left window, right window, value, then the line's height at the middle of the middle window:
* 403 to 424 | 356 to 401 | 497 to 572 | -0.004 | 6.08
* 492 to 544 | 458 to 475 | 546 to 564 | -0.041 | 5.62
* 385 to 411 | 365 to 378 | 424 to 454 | -0.045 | 5.93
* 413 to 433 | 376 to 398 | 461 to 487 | -0.026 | 5.92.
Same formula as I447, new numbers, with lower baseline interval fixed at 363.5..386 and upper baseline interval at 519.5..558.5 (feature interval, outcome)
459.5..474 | 2.7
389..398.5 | -0.2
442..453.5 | 1.5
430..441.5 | 0.3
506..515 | 2.2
